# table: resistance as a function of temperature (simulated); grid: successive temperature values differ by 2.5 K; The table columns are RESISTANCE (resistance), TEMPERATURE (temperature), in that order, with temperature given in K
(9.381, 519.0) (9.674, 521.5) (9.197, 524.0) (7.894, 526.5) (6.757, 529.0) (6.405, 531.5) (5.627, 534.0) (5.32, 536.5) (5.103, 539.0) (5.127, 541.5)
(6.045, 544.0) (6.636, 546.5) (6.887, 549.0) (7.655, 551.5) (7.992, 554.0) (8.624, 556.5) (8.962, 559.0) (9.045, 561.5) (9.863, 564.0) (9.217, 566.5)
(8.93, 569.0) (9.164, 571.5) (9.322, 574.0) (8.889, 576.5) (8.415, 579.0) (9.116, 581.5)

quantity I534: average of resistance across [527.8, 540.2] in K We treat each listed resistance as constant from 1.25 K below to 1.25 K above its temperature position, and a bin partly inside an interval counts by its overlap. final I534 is 5.84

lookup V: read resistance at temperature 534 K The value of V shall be 5.627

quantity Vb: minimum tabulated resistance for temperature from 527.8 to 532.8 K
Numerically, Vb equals 6.405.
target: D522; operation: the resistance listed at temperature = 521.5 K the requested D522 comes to 9.674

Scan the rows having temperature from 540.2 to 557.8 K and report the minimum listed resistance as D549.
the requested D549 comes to 5.127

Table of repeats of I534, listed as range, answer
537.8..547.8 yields 5.74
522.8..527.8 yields 8.52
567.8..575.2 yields 9.14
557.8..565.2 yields 9.29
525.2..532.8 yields 7.02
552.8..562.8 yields 8.67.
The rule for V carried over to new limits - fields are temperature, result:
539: 5.103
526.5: 7.894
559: 8.962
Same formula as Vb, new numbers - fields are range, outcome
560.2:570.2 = 8.93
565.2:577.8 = 8.889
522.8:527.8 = 7.894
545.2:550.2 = 6.636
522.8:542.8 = 5.103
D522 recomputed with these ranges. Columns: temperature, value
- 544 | 6.045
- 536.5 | 5.32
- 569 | 8.93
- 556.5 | 8.624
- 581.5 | 9.116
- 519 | 9.381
